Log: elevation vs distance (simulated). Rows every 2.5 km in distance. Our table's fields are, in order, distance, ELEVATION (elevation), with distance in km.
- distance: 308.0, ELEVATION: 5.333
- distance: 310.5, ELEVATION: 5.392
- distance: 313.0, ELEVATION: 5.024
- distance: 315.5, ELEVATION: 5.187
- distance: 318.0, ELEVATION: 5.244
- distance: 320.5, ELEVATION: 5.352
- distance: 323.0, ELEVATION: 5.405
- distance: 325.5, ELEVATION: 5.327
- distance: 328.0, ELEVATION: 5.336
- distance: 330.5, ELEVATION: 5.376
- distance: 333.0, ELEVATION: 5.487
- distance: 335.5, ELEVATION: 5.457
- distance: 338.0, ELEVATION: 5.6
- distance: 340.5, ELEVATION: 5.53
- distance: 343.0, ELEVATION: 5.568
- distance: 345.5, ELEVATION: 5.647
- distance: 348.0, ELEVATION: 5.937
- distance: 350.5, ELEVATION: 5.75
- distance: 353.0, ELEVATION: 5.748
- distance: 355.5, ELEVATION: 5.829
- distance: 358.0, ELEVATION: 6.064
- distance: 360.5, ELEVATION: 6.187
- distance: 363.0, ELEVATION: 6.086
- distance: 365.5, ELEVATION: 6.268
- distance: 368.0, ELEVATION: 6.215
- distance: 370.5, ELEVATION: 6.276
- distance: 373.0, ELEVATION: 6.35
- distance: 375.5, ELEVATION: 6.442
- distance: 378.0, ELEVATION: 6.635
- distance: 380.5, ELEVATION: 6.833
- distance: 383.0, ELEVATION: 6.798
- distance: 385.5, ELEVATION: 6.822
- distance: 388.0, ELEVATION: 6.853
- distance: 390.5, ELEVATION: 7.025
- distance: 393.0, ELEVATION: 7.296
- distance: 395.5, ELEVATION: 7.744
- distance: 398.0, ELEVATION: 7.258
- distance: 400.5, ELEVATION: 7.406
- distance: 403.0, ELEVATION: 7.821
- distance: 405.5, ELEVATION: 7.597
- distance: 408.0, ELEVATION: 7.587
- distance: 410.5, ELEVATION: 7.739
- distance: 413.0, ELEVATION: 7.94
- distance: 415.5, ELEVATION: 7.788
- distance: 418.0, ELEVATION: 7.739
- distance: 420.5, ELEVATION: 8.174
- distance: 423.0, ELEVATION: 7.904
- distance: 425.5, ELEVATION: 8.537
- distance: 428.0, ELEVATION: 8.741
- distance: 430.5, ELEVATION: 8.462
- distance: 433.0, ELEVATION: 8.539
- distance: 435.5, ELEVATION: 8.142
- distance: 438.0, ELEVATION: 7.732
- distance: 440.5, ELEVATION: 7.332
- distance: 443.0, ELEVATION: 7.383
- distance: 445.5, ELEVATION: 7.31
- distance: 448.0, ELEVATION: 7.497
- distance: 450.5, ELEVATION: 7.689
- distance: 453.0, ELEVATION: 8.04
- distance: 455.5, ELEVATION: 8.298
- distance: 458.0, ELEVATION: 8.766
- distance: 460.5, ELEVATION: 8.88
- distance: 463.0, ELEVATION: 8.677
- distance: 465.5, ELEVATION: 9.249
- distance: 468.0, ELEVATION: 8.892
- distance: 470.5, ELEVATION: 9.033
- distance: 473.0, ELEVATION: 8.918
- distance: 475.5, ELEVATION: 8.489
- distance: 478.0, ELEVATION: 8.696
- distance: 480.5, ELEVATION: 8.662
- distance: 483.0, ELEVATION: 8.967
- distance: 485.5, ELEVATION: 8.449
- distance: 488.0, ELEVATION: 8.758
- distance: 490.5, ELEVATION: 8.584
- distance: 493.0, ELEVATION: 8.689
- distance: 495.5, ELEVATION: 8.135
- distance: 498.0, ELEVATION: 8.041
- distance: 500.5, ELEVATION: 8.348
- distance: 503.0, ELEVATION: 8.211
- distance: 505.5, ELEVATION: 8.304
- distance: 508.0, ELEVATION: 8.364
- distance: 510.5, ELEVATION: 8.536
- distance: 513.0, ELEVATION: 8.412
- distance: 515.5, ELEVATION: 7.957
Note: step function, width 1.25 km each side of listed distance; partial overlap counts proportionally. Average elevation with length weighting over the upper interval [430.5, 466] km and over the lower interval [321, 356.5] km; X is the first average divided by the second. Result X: 1.5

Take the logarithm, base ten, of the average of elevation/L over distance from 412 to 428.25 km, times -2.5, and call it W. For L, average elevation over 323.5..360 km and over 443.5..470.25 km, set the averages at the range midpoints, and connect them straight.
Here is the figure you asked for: -0.09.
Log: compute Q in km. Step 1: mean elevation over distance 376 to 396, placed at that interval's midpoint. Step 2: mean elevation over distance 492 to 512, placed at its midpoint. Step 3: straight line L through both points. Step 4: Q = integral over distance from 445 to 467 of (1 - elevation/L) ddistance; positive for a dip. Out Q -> -1.5 km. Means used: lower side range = 6.95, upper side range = 8.33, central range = 8.31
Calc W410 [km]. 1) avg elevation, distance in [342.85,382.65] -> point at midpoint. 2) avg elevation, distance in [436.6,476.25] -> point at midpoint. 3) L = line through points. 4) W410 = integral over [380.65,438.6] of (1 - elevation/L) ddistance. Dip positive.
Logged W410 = -4.0 km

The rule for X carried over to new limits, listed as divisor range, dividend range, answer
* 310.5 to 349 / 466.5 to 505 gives 1.58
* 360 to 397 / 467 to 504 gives 1.29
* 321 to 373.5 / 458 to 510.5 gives 1.49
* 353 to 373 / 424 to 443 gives 1.33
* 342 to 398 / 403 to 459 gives 1.24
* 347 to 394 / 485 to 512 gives 1.32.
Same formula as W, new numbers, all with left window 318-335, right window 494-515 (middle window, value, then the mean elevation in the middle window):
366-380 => -0.046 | 6.4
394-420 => -0.149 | 7.67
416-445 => -0.139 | 8.04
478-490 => -0.098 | 8.7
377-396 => -0.101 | 6.98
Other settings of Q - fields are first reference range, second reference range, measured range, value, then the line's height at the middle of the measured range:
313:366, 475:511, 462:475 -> -1.5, 8.02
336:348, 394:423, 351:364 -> 0.3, 6.1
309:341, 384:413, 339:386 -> 1.9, 6.4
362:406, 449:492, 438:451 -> 1.0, 8.11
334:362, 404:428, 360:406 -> 0.3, 6.88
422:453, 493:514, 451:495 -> -2.9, 8.14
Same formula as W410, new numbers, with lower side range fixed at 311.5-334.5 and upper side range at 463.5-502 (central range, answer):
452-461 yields -0.41 km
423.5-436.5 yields -1.56 km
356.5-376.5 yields -0.03 km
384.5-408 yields -1.67 km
